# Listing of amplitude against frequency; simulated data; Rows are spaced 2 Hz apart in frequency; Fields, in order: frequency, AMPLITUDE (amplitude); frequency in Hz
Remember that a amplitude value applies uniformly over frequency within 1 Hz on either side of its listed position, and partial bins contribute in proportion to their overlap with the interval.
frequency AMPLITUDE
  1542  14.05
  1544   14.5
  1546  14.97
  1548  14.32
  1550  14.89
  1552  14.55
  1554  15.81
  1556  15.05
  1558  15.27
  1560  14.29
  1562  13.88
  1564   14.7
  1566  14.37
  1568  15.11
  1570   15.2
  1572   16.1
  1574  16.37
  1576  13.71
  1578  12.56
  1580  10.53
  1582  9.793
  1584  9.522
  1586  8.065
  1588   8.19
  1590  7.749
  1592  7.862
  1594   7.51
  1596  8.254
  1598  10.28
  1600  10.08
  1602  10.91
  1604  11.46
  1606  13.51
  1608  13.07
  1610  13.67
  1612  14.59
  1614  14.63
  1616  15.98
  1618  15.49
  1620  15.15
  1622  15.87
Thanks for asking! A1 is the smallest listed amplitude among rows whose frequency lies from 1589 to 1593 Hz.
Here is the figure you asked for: 7.749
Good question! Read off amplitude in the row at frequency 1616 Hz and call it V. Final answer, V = 15.98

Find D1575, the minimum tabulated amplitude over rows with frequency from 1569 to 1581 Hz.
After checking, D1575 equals 10.53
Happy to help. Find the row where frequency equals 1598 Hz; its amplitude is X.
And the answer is 10.28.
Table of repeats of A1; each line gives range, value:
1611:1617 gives 14.59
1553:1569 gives 13.88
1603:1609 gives 11.46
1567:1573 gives 15.11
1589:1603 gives 7.51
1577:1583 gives 9.793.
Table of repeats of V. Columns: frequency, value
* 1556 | 15.05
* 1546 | 14.97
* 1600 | 10.08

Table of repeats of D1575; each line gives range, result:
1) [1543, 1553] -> 14.32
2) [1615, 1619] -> 15.49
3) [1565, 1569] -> 14.37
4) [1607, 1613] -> 13.07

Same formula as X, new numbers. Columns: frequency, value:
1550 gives 14.89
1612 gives 14.59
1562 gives 13.88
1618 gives 15.49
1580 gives 10.53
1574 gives 16.37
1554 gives 15.81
